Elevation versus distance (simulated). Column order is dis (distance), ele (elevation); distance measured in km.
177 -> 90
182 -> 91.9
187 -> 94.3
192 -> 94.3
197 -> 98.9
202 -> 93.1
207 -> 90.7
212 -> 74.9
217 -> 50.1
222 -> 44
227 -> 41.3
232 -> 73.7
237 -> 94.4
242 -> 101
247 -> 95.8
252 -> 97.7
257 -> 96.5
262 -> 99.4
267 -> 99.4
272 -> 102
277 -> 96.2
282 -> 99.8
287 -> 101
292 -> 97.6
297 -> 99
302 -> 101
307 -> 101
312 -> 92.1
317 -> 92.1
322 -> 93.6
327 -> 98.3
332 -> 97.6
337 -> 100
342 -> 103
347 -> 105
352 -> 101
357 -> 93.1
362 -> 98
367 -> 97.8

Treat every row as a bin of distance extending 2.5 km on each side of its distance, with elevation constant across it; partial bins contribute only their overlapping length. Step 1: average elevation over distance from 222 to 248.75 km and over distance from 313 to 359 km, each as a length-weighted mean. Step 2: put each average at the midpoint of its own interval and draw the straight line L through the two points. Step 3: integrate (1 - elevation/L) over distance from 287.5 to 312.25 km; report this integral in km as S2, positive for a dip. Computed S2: -2.3 km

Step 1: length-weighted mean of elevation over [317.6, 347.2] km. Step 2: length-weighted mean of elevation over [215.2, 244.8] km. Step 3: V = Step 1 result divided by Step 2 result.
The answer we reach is 1.45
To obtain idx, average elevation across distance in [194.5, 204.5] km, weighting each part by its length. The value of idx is 96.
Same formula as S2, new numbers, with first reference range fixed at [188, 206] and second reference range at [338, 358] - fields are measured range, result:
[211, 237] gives 9.9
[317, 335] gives 0.7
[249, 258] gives 0.0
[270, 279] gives -0.1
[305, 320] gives 0.7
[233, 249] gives 0.3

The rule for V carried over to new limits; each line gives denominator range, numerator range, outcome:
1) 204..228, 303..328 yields 1.54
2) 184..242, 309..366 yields 1.25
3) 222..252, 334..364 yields 1.26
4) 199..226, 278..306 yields 1.43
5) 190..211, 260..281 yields 1.07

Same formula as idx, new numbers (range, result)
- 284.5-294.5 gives 99.3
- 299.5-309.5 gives 101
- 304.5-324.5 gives 94.7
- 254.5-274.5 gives 99.3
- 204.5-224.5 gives 64.9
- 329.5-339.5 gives 98.8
